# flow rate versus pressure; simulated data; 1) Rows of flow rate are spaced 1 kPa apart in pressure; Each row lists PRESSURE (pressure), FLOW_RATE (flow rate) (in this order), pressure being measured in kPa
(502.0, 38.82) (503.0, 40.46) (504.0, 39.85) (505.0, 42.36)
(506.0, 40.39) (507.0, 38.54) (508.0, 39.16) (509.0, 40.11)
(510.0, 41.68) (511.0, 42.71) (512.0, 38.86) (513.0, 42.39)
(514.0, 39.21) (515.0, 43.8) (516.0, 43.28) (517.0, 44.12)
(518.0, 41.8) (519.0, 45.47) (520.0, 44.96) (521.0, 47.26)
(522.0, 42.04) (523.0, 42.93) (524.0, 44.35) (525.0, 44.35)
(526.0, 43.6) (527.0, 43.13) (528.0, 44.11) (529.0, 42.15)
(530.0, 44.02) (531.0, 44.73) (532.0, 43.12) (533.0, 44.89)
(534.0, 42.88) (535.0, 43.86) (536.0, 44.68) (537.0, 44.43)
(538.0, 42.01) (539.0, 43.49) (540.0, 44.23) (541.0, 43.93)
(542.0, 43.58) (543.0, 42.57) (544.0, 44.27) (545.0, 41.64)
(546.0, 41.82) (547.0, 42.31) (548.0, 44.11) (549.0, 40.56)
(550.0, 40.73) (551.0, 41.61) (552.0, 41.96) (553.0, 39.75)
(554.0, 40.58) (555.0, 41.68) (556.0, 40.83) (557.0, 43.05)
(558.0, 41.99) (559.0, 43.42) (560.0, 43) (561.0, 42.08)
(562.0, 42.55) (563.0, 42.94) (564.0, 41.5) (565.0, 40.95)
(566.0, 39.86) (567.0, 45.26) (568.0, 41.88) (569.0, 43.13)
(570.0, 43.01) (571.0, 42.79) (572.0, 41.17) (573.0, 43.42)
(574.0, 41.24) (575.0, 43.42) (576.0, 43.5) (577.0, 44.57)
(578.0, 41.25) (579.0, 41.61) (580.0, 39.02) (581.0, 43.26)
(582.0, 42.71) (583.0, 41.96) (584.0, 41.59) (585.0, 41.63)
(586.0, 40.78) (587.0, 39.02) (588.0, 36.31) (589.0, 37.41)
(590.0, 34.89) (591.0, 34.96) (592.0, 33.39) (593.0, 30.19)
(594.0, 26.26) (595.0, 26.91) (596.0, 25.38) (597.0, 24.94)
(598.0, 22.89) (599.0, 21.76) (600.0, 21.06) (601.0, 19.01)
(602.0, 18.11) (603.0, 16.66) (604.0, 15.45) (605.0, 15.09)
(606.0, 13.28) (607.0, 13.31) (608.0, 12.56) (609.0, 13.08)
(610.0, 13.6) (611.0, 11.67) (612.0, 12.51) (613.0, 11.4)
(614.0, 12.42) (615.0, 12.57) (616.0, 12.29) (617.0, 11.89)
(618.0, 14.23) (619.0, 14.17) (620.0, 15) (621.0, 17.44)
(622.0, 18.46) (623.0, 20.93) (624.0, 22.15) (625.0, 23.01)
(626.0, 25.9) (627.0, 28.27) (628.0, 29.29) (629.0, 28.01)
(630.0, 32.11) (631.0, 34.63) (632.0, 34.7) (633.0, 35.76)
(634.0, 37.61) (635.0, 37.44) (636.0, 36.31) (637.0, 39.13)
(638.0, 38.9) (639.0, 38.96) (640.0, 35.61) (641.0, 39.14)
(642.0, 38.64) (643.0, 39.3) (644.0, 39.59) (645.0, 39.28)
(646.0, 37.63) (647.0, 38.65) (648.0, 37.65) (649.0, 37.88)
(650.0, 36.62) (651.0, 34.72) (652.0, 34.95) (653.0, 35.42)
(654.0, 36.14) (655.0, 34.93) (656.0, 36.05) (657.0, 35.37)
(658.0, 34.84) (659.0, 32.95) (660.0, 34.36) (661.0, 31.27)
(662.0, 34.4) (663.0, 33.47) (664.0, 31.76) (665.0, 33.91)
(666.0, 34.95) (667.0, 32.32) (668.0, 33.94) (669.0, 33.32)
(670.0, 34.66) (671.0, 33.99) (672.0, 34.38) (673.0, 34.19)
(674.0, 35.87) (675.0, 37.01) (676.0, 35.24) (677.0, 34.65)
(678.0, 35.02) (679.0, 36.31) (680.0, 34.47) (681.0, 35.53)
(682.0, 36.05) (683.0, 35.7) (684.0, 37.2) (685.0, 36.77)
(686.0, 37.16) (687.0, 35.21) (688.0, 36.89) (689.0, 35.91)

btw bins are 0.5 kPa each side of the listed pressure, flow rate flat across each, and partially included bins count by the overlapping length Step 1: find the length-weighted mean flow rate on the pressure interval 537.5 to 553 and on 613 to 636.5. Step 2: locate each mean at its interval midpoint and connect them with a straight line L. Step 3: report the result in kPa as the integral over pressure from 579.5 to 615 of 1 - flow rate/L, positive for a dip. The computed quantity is 6.3 kPa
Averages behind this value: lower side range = 42.5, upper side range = 23.8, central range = 25.7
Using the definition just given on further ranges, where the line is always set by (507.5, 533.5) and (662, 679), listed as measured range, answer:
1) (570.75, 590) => -0.8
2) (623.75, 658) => 0.9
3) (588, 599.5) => 2.8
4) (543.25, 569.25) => -0.7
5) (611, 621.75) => 6.9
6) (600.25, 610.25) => 6.0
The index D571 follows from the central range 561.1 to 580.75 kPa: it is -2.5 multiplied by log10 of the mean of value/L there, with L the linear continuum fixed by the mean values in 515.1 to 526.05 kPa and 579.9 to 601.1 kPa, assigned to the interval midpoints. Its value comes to -0.170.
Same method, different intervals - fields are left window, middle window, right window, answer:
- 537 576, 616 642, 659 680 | 0.29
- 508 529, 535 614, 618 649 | 0.08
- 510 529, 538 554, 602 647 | -0.10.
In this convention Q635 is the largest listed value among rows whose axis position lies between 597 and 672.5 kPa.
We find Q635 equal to 39.59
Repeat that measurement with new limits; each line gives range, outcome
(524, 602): 45.26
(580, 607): 43.26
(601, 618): 19.01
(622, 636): 37.61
